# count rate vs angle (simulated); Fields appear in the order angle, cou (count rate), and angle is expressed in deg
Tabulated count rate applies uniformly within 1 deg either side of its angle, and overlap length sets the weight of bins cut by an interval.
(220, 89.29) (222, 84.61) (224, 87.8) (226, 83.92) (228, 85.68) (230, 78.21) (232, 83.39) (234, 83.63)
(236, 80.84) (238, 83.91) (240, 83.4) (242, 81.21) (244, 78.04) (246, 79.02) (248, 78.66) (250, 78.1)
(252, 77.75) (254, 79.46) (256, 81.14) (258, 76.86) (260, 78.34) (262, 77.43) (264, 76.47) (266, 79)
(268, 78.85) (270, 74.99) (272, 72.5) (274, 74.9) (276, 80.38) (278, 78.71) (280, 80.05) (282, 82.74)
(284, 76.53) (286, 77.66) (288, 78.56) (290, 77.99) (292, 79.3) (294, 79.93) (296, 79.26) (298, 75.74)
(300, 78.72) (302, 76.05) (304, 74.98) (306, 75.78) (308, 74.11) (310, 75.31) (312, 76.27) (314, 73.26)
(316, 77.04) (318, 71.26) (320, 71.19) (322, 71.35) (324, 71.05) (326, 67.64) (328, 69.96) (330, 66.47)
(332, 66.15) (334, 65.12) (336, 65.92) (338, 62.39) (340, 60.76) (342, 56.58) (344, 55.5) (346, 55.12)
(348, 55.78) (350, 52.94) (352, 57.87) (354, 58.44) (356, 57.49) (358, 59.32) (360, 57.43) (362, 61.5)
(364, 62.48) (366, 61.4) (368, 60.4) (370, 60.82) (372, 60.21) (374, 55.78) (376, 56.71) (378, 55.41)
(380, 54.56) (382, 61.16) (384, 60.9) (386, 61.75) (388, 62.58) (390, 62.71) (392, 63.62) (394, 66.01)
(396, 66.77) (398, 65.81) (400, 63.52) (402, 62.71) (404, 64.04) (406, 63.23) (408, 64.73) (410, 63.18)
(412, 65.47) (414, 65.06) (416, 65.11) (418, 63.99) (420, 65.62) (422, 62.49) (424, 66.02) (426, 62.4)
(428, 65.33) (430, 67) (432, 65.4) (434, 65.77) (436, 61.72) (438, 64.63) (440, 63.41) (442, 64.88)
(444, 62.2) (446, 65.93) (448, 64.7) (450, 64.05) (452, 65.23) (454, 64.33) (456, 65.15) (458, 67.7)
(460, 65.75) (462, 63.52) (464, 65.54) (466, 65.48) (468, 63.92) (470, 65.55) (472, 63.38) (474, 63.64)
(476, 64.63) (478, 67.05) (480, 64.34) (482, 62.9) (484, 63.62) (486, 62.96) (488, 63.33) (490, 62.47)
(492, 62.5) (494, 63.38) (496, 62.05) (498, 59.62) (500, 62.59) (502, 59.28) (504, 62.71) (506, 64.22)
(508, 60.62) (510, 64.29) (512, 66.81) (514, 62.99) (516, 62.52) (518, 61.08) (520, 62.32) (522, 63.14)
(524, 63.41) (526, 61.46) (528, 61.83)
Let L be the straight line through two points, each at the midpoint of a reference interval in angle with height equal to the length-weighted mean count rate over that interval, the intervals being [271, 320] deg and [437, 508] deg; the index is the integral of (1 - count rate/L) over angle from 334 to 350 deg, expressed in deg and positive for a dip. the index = 3.2 deg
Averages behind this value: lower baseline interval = 76.8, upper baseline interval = 63.9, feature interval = 58.9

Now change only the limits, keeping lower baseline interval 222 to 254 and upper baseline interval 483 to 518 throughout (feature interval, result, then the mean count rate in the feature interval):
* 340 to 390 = 9.6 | 58.6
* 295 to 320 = 0.4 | 75.5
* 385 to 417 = 2.6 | 64.1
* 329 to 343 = 2.1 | 63.3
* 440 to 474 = 0.5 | 64.8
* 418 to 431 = 0.6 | 64.7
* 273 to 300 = -0.2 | 78.6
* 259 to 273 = 0.5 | 76.8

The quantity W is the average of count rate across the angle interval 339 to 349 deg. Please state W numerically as 56.7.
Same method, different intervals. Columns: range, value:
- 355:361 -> 58.1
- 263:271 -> 77.3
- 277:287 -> 79.1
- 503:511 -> 63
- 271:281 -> 77.3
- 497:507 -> 61.7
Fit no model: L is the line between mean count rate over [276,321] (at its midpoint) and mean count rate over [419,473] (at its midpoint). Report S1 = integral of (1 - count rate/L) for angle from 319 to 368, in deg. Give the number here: 7.5 deg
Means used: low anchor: 76.9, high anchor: 64.7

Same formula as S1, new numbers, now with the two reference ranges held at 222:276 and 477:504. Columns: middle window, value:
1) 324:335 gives 1.0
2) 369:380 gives 2.1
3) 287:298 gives -0.3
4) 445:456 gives 0.1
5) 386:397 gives 0.9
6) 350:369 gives 3.4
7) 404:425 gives 1.1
